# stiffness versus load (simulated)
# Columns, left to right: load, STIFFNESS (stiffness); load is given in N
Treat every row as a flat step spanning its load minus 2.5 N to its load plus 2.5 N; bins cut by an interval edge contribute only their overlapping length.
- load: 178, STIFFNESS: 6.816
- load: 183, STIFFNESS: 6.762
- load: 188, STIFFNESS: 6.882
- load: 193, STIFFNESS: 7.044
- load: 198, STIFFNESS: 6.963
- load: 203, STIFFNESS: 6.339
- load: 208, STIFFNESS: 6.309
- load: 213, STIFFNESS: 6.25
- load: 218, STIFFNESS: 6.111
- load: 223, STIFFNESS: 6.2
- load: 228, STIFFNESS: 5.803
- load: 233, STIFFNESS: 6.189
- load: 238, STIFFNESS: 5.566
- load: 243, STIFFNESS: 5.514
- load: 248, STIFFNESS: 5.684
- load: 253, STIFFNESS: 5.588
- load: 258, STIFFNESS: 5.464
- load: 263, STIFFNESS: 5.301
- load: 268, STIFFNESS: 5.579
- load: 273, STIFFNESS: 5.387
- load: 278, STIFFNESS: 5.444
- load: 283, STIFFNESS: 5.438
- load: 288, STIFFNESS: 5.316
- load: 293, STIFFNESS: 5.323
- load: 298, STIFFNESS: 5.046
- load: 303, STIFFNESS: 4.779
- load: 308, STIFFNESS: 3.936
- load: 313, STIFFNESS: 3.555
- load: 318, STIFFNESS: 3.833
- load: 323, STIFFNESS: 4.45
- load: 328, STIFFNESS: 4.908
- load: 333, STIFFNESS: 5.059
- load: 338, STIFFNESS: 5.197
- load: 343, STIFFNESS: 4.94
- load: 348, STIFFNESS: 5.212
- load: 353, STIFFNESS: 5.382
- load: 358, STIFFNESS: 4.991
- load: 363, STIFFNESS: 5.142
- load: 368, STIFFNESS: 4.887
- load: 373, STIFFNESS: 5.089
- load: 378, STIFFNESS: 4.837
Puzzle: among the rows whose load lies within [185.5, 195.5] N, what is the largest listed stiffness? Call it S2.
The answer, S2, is 7.044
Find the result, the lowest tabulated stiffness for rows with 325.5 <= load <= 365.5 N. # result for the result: 4.908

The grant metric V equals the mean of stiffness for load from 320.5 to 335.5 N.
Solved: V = 4.81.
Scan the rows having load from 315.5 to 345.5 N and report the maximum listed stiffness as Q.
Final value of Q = 5.197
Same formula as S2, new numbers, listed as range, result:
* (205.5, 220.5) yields 6.309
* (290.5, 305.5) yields 5.323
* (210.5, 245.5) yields 6.25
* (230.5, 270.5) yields 6.189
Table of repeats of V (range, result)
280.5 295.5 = 5.36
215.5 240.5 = 5.97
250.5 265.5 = 5.45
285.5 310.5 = 4.88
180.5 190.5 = 6.82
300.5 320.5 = 4.03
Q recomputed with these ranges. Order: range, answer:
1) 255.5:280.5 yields 5.579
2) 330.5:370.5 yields 5.382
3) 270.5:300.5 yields 5.444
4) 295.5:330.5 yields 5.046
